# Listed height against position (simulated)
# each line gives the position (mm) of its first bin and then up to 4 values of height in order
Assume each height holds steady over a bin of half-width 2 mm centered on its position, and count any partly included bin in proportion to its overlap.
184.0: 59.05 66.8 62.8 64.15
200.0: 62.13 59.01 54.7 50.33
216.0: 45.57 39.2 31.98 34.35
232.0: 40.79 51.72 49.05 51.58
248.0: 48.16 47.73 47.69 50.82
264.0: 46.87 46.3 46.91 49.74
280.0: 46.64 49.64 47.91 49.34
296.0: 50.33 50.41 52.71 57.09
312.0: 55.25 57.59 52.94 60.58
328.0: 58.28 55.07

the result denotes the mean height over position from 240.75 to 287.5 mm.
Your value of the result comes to 48.4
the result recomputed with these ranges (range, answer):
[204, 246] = 45.6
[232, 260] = 48.8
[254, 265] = 48.6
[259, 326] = 51.2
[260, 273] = 47.3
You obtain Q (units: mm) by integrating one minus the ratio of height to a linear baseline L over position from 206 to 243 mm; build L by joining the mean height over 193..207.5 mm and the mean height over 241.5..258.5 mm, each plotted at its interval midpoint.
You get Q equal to 7.2 mm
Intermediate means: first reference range 61.1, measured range 44.4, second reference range 48.9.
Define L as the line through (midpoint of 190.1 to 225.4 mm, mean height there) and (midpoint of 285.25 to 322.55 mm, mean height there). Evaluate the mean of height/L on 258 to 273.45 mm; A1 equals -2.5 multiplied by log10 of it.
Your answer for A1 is 0.11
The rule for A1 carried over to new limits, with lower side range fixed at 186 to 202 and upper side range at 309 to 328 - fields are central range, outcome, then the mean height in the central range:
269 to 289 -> 0.22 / 48.1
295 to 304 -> 0.14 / 50.9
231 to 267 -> 0.25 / 48.4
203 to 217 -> 0.20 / 52.4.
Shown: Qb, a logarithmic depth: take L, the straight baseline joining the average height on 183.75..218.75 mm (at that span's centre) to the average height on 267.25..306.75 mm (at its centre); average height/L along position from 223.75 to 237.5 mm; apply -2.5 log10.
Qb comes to 0.34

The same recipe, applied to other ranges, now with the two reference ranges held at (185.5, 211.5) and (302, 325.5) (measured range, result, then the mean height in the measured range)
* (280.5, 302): 0.16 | 49.3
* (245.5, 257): 0.22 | 48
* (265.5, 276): 0.22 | 47.2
